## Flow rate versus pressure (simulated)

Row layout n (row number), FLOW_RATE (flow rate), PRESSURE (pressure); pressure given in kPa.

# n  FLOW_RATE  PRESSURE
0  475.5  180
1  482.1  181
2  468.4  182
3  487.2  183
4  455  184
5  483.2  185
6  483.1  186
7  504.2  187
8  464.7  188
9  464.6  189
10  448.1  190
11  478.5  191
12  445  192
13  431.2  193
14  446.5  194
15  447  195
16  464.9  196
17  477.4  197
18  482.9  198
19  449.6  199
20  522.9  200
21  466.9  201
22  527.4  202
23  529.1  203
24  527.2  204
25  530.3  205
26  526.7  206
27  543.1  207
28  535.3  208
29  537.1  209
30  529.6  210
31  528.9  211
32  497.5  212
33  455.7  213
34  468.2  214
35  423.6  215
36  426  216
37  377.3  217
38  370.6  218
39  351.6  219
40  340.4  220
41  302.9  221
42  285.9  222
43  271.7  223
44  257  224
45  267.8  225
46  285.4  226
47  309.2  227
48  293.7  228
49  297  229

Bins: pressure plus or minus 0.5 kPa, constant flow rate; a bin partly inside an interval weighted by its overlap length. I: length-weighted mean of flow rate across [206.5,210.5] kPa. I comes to 536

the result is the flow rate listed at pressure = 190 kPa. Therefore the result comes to 448.1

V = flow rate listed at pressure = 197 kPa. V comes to 477.4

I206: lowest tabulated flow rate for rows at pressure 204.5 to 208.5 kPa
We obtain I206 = 526.7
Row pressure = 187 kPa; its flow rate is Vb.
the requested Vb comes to 504.2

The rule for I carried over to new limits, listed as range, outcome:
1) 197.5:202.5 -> 490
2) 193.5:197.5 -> 459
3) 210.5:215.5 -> 475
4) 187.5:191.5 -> 464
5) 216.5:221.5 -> 349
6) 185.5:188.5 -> 484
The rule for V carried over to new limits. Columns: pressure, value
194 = 446.5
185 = 483.2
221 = 302.9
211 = 528.9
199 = 449.6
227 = 309.2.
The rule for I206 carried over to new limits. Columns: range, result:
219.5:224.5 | 257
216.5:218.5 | 370.6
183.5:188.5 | 455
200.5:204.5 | 466.9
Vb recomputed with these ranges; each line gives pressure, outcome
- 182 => 468.4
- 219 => 351.6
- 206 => 526.7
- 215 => 423.6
